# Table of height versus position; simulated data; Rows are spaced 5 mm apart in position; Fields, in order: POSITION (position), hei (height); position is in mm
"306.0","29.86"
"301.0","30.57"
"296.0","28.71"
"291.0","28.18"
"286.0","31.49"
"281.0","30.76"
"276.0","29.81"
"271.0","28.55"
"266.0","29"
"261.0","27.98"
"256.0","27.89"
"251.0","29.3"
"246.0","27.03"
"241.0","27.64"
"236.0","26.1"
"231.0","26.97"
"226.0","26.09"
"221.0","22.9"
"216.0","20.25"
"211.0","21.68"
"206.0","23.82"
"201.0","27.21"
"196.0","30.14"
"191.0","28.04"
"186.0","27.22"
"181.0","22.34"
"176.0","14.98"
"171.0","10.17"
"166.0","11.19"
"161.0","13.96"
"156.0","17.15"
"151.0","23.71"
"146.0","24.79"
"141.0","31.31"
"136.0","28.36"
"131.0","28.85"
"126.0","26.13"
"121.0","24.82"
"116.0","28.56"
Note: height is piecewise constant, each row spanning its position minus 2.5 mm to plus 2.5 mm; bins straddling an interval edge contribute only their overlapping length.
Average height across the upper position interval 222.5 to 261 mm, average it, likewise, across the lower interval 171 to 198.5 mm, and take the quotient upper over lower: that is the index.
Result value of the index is 1.17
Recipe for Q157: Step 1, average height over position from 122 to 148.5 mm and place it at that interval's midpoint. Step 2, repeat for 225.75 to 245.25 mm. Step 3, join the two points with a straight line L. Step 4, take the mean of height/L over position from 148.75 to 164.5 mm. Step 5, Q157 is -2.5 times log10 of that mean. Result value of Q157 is 0.48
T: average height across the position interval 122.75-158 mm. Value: 25.9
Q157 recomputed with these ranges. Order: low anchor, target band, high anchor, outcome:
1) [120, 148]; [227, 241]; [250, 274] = 0.06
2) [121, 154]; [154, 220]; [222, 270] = 0.29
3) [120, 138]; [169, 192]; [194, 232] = 0.25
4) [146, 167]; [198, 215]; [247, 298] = -0.07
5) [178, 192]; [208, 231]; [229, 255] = 0.15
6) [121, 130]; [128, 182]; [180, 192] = 0.26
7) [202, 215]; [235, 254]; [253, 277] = -0.04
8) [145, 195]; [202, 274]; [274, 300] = -0.03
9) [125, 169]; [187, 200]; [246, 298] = -0.15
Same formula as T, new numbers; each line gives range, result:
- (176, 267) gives 25.8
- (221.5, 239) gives 26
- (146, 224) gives 21.1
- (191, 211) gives 26.5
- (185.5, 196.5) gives 28.4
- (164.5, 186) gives 16.3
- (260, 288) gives 29.7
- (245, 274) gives 28.4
